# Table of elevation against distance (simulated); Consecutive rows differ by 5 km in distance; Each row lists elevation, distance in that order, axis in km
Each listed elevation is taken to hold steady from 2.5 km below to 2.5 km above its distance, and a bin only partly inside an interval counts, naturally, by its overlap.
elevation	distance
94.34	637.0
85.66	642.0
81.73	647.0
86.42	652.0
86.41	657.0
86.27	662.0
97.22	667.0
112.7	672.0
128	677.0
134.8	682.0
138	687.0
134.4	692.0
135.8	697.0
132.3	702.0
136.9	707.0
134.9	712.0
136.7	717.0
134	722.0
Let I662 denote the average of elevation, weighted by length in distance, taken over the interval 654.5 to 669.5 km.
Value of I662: 90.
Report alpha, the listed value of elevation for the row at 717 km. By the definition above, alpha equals 136.7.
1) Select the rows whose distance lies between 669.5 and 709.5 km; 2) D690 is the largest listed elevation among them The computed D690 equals 138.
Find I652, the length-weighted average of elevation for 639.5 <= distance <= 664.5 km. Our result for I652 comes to 85.3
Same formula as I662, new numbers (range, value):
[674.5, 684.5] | 131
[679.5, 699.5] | 136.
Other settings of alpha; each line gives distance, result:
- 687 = 138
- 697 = 135.8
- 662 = 86.27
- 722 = 134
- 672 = 112.7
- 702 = 132.3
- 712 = 134.9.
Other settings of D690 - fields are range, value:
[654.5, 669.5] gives 97.22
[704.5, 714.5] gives 136.9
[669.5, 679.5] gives 128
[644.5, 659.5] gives 86.42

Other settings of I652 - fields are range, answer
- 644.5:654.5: 84.1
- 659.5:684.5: 112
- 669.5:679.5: 120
